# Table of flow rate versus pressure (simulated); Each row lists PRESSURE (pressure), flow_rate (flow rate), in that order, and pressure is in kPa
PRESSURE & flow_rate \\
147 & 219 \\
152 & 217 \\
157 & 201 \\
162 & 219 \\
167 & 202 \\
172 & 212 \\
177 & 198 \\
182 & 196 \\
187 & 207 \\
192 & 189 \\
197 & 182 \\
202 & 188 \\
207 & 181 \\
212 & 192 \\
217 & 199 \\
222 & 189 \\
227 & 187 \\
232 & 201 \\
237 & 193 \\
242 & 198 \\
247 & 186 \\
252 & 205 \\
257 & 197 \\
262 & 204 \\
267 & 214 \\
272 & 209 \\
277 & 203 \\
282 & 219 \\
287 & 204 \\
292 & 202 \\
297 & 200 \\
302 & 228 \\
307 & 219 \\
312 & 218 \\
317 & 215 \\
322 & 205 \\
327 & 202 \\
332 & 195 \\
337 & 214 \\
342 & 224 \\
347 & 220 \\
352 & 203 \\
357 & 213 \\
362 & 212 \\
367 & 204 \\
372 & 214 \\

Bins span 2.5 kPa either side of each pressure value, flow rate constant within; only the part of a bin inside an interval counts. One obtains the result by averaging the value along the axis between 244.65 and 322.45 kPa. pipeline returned 208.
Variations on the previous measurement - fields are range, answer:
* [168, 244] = 194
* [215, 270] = 198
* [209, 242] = 194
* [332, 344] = 214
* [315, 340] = 206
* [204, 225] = 190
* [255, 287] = 208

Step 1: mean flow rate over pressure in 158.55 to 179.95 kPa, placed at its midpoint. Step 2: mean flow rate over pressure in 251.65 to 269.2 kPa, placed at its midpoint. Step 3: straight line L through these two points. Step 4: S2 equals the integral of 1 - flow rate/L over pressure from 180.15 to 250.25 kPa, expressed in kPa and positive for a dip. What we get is 4.7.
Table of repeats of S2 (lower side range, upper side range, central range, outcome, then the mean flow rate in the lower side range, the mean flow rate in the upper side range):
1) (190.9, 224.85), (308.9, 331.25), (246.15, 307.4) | -1.8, 189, 209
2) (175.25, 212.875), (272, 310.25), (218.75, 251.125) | 1.0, 191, 211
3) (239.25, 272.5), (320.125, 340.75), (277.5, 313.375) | -1.5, 201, 205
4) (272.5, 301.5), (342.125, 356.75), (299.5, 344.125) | -0.5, 207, 214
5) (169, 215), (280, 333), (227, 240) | 0.3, 194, 210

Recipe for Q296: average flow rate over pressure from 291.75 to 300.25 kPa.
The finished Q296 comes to 203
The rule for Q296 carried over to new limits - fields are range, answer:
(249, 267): 203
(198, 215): 187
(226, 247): 194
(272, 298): 206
